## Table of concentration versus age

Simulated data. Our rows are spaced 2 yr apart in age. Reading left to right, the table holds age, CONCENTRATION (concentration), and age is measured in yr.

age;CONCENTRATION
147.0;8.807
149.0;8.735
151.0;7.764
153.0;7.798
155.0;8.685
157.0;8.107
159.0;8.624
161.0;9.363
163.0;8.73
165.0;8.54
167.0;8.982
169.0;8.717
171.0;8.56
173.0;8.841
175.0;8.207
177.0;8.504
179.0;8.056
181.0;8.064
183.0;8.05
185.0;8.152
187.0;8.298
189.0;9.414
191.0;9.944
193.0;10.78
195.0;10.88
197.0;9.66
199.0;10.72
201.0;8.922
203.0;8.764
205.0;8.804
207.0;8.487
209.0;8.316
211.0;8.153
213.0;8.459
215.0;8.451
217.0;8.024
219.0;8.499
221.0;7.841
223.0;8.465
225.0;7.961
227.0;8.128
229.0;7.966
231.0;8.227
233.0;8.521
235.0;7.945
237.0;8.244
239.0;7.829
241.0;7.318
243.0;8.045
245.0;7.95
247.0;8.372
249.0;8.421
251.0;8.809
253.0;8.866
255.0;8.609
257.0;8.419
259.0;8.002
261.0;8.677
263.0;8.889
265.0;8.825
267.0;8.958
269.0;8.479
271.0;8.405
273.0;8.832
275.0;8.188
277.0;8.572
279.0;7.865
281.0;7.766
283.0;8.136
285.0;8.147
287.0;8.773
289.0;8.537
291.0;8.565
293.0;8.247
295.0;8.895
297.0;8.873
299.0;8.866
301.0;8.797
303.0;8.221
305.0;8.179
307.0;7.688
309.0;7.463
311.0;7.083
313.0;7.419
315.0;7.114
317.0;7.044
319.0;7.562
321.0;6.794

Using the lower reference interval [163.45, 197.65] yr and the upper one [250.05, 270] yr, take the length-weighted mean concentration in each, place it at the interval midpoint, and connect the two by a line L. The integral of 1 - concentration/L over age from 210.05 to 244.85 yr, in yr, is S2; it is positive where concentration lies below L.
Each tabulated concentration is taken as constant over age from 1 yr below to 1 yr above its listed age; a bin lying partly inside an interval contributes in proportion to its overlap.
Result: 2.5 yr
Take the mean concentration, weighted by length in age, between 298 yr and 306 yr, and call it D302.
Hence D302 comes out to 8.52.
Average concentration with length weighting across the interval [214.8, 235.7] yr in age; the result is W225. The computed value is 8.18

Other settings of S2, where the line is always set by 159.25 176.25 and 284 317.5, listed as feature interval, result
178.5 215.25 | -1.7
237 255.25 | 0.3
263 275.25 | -0.6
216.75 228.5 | 0.5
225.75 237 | 0.4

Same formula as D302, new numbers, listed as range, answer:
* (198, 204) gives 9.47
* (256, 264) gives 8.5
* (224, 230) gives 8.02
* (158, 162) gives 8.99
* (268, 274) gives 8.57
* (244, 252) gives 8.39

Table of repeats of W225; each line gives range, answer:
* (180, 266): 8.59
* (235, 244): 7.87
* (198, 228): 8.53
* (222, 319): 8.23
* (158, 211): 8.92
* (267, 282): 8.34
